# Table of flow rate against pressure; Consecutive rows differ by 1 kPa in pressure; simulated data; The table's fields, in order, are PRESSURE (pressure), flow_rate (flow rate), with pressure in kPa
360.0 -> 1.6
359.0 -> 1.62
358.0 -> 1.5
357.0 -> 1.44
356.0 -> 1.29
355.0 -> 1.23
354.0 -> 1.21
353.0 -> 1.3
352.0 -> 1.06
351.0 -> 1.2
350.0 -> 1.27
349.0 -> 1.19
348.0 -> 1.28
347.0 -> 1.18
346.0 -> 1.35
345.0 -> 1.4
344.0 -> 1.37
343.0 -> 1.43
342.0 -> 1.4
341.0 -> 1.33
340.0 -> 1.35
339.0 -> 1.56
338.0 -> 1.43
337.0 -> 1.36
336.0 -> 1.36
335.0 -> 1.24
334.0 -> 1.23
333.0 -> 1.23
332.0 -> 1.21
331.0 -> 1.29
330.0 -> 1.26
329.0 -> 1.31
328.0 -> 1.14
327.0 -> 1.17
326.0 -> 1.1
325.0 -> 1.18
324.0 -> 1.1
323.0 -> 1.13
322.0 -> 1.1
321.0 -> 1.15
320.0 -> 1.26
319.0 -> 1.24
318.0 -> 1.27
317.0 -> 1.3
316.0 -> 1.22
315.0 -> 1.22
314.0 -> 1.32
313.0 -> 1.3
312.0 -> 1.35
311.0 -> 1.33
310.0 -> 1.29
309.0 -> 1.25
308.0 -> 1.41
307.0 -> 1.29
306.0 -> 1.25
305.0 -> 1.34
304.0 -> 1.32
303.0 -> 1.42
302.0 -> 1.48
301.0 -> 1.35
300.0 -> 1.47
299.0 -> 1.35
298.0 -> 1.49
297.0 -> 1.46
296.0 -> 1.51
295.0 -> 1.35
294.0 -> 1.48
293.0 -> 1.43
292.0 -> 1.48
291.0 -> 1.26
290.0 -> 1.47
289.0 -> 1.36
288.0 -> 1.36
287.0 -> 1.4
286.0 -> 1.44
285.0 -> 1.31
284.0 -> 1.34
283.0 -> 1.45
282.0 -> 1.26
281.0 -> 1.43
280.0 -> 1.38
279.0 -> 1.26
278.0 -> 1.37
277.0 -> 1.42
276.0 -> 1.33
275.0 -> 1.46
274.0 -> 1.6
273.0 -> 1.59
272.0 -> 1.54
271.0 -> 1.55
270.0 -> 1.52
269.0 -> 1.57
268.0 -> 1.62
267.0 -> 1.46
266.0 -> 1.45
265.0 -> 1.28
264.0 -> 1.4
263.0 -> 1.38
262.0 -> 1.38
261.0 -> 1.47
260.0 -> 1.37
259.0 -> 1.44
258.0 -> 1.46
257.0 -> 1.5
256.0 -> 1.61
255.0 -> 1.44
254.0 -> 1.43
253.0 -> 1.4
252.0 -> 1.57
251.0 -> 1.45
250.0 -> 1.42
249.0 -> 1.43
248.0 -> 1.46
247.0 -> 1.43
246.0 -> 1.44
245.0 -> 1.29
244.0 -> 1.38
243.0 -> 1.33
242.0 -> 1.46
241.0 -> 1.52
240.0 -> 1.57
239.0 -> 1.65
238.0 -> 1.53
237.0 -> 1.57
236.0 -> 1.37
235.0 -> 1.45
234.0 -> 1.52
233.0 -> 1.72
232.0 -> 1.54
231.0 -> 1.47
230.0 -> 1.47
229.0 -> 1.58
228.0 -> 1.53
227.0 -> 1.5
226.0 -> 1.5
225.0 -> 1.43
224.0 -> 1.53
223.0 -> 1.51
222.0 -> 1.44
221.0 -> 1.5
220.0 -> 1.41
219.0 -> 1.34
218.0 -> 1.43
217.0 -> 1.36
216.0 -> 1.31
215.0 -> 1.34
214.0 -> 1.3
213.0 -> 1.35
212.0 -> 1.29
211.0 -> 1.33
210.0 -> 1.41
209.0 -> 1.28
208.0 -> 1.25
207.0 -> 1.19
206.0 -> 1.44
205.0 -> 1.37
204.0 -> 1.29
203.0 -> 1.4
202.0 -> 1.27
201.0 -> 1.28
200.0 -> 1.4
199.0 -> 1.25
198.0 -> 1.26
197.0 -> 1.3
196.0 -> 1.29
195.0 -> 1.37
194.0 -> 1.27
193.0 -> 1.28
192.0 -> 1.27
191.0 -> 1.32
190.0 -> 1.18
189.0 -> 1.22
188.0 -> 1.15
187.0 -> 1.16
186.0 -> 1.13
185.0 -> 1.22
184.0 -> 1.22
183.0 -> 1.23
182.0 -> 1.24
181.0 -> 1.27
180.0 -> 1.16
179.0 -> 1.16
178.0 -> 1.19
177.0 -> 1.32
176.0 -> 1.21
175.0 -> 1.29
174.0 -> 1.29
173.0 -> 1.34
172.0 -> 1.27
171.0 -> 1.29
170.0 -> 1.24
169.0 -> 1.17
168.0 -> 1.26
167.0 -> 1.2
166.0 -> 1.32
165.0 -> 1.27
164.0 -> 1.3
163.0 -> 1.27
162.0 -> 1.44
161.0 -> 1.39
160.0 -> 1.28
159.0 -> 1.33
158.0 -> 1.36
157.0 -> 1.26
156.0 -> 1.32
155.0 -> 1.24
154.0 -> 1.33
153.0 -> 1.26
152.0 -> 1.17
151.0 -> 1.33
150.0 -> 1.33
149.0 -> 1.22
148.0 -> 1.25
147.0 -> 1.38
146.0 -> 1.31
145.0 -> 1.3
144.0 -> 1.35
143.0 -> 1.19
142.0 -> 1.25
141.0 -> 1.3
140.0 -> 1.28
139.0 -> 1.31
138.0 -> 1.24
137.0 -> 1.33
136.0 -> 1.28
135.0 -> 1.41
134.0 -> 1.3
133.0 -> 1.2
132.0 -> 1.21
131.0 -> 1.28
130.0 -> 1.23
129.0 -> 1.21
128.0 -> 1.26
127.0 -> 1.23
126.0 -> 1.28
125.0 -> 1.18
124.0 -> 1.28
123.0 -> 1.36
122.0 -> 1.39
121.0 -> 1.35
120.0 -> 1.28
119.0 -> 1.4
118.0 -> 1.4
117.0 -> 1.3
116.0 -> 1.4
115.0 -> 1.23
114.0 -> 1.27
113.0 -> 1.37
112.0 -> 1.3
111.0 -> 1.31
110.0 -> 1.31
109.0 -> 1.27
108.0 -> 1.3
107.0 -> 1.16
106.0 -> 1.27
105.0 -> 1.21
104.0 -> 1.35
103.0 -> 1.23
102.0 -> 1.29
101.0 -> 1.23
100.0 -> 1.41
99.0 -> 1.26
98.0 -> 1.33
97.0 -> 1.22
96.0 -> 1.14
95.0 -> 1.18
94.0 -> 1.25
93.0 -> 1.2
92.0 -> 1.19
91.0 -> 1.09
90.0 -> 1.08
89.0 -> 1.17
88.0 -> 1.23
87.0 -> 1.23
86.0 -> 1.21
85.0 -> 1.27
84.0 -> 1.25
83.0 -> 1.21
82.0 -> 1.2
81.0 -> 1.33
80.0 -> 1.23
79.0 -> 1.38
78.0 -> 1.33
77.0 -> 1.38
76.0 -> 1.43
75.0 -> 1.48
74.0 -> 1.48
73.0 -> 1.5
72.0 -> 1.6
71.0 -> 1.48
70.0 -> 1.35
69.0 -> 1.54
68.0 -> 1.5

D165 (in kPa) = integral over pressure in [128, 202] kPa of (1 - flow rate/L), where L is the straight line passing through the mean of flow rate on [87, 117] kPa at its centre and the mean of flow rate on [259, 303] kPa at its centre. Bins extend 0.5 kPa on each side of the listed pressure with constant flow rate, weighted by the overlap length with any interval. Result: 2.4 kPa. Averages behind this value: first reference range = 1.25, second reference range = 1.43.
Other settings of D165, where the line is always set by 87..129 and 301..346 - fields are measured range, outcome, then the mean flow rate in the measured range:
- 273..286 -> -1.1 kPa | 1.39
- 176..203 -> 0.6 kPa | 1.25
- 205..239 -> -4.1 kPa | 1.43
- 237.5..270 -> -4.4 kPa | 1.46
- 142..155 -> -0.1 kPa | 1.28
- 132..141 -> -0.1 kPa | 1.29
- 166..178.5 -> 0.1 kPa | 1.26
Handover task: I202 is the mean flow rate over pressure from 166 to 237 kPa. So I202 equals 1.33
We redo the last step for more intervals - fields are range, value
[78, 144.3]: 1.27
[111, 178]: 1.29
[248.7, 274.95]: 1.47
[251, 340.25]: 1.37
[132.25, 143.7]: 1.28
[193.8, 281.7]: 1.43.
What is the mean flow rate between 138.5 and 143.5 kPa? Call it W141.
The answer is 1.27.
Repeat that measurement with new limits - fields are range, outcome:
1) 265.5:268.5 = 1.51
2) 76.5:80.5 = 1.33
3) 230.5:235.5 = 1.54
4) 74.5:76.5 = 1.46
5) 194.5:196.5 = 1.33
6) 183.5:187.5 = 1.18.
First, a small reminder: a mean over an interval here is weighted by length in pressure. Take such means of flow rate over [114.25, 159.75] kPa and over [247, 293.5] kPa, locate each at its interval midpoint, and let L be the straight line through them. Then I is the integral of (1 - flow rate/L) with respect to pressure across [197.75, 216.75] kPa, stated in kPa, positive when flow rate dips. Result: 0.7 kPa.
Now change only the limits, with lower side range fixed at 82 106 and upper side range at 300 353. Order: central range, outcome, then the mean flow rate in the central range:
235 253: -2.8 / 1.46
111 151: -1.9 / 1.29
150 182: -0.8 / 1.28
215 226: -1.5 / 1.43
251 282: -4.5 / 1.45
